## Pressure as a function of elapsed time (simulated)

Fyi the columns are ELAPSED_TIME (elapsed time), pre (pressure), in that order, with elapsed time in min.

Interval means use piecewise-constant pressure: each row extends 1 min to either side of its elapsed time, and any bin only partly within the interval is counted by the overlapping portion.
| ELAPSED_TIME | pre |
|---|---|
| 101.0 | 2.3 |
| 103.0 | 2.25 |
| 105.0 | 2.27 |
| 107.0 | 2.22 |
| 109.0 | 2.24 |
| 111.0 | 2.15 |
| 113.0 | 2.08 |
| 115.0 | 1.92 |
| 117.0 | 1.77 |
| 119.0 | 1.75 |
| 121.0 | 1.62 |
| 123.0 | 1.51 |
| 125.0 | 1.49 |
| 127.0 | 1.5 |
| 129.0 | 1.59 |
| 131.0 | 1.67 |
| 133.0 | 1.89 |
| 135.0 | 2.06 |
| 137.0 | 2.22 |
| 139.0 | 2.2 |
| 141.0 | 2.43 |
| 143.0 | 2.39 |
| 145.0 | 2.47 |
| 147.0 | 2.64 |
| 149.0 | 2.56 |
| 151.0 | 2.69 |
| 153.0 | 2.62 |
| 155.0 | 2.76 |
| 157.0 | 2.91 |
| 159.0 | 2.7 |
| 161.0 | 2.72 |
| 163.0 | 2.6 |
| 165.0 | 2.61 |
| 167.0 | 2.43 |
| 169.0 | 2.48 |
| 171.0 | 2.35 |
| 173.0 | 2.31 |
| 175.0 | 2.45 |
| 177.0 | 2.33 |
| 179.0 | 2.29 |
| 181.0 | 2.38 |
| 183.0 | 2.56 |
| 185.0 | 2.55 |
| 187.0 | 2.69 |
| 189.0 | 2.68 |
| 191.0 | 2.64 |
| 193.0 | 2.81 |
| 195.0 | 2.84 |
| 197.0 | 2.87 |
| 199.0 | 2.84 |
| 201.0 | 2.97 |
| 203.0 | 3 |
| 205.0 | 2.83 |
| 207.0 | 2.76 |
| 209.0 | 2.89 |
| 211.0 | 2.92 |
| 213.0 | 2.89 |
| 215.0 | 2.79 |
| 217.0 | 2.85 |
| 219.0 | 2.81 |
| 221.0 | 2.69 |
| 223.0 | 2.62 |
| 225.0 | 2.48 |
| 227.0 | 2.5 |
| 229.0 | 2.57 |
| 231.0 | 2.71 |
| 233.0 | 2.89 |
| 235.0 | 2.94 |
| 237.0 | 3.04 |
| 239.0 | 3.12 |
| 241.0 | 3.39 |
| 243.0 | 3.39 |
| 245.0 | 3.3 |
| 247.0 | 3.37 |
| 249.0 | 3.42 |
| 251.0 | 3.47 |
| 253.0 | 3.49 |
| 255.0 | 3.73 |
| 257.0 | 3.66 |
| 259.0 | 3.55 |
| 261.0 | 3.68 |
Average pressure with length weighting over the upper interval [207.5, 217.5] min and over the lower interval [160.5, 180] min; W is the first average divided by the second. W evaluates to 1.17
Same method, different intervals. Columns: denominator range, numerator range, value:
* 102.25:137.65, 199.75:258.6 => 1.60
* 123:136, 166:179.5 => 1.41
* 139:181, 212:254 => 1.18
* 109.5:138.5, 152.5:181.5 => 1.39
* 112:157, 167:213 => 1.26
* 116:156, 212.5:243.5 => 1.36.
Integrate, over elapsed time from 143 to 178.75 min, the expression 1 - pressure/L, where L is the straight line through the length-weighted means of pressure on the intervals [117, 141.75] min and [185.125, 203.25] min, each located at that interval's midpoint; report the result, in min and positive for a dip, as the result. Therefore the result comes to -4.36 min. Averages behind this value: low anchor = 1.82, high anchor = 2.8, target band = 2.56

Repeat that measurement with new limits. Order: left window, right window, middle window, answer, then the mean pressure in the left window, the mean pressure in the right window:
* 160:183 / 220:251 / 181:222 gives -1.3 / 2.45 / 2.98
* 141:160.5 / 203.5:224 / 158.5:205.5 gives 1.7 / 2.63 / 2.81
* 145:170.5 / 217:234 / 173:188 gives 1.1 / 2.63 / 2.67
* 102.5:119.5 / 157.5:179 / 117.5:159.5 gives 2.4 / 2.08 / 2.5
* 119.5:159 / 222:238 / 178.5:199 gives -1.4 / 2.18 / 2.72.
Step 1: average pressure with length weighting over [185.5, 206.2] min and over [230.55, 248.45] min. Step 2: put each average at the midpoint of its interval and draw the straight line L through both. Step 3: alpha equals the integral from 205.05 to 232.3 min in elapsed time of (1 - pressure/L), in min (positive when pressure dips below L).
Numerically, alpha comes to 2.3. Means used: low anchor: 2.81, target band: 2.73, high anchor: 3.15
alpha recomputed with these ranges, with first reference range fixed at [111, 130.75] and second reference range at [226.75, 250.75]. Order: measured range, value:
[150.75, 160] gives -2.7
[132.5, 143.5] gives -1.7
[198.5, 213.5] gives -1.0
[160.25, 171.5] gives -1.5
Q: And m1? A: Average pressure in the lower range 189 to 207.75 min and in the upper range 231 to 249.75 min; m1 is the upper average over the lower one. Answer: 1.12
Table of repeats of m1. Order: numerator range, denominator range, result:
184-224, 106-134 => 1.54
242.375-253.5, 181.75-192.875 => 1.29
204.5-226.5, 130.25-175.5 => 1.13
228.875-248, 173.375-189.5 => 1.25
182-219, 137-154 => 1.13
